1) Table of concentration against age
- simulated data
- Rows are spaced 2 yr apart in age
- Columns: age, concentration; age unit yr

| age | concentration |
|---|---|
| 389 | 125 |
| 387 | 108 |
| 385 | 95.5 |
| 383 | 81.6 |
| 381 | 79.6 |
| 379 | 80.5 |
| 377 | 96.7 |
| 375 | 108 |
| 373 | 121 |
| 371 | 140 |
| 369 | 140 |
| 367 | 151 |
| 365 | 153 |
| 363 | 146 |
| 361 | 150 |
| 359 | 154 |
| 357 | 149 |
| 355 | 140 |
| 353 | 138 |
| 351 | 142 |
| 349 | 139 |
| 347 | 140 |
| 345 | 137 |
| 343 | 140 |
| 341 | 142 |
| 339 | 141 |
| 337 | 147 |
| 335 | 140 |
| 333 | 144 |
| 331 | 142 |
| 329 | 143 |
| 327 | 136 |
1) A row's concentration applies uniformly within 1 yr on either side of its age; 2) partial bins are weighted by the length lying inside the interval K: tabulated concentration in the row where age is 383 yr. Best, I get 81.6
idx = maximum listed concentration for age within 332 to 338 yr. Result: 147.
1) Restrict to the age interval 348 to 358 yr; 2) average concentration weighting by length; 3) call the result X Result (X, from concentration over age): 142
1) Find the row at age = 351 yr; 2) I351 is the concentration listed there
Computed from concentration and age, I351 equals 142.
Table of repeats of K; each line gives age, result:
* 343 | 140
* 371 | 140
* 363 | 146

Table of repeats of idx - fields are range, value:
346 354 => 142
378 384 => 81.6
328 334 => 144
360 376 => 153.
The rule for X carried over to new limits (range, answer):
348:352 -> 140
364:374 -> 141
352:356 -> 139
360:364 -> 148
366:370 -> 146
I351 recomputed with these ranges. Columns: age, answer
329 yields 143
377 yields 96.7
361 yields 150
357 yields 149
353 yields 138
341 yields 142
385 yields 95.5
